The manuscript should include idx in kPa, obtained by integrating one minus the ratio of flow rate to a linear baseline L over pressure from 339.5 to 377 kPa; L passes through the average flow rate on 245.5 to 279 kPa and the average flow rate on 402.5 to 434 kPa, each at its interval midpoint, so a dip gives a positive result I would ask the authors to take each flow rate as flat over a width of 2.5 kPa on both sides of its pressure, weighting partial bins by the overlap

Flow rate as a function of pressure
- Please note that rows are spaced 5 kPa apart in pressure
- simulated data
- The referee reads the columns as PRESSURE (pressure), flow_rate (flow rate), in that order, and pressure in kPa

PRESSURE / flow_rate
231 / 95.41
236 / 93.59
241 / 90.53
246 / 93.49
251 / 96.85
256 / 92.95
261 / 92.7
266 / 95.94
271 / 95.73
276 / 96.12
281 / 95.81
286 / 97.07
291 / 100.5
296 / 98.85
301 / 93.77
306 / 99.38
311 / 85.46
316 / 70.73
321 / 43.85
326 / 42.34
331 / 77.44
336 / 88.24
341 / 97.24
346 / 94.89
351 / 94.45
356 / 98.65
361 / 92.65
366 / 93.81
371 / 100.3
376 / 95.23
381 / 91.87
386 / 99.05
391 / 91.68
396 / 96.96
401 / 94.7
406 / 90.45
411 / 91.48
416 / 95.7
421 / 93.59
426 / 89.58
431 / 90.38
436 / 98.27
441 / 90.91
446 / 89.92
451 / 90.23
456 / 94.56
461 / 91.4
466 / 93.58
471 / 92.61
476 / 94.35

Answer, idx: -1.1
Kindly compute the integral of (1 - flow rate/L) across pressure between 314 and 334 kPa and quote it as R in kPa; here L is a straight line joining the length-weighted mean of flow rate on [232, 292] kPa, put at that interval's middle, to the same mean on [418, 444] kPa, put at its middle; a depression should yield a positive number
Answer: 7.5 kPa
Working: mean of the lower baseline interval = 95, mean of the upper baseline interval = 92.6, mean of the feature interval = 59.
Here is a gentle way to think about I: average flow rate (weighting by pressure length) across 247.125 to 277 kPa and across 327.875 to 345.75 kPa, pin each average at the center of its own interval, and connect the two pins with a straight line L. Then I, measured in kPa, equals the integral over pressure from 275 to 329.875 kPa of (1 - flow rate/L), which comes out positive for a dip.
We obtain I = 4.5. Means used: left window 94.9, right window 87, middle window 83.5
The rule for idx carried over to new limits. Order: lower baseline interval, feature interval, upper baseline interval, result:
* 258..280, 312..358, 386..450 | 7.57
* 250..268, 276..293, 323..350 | -1.47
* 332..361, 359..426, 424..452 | -1.17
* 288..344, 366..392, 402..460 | -2.40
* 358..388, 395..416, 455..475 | 0.27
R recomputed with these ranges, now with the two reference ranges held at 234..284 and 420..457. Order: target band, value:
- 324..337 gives 3.5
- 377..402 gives -0.6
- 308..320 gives 2.4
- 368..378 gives -0.5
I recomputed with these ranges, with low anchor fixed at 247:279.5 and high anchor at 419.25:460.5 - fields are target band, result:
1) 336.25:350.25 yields -0.14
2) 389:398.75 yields -0.17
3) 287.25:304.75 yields -0.61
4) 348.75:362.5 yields -0.29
